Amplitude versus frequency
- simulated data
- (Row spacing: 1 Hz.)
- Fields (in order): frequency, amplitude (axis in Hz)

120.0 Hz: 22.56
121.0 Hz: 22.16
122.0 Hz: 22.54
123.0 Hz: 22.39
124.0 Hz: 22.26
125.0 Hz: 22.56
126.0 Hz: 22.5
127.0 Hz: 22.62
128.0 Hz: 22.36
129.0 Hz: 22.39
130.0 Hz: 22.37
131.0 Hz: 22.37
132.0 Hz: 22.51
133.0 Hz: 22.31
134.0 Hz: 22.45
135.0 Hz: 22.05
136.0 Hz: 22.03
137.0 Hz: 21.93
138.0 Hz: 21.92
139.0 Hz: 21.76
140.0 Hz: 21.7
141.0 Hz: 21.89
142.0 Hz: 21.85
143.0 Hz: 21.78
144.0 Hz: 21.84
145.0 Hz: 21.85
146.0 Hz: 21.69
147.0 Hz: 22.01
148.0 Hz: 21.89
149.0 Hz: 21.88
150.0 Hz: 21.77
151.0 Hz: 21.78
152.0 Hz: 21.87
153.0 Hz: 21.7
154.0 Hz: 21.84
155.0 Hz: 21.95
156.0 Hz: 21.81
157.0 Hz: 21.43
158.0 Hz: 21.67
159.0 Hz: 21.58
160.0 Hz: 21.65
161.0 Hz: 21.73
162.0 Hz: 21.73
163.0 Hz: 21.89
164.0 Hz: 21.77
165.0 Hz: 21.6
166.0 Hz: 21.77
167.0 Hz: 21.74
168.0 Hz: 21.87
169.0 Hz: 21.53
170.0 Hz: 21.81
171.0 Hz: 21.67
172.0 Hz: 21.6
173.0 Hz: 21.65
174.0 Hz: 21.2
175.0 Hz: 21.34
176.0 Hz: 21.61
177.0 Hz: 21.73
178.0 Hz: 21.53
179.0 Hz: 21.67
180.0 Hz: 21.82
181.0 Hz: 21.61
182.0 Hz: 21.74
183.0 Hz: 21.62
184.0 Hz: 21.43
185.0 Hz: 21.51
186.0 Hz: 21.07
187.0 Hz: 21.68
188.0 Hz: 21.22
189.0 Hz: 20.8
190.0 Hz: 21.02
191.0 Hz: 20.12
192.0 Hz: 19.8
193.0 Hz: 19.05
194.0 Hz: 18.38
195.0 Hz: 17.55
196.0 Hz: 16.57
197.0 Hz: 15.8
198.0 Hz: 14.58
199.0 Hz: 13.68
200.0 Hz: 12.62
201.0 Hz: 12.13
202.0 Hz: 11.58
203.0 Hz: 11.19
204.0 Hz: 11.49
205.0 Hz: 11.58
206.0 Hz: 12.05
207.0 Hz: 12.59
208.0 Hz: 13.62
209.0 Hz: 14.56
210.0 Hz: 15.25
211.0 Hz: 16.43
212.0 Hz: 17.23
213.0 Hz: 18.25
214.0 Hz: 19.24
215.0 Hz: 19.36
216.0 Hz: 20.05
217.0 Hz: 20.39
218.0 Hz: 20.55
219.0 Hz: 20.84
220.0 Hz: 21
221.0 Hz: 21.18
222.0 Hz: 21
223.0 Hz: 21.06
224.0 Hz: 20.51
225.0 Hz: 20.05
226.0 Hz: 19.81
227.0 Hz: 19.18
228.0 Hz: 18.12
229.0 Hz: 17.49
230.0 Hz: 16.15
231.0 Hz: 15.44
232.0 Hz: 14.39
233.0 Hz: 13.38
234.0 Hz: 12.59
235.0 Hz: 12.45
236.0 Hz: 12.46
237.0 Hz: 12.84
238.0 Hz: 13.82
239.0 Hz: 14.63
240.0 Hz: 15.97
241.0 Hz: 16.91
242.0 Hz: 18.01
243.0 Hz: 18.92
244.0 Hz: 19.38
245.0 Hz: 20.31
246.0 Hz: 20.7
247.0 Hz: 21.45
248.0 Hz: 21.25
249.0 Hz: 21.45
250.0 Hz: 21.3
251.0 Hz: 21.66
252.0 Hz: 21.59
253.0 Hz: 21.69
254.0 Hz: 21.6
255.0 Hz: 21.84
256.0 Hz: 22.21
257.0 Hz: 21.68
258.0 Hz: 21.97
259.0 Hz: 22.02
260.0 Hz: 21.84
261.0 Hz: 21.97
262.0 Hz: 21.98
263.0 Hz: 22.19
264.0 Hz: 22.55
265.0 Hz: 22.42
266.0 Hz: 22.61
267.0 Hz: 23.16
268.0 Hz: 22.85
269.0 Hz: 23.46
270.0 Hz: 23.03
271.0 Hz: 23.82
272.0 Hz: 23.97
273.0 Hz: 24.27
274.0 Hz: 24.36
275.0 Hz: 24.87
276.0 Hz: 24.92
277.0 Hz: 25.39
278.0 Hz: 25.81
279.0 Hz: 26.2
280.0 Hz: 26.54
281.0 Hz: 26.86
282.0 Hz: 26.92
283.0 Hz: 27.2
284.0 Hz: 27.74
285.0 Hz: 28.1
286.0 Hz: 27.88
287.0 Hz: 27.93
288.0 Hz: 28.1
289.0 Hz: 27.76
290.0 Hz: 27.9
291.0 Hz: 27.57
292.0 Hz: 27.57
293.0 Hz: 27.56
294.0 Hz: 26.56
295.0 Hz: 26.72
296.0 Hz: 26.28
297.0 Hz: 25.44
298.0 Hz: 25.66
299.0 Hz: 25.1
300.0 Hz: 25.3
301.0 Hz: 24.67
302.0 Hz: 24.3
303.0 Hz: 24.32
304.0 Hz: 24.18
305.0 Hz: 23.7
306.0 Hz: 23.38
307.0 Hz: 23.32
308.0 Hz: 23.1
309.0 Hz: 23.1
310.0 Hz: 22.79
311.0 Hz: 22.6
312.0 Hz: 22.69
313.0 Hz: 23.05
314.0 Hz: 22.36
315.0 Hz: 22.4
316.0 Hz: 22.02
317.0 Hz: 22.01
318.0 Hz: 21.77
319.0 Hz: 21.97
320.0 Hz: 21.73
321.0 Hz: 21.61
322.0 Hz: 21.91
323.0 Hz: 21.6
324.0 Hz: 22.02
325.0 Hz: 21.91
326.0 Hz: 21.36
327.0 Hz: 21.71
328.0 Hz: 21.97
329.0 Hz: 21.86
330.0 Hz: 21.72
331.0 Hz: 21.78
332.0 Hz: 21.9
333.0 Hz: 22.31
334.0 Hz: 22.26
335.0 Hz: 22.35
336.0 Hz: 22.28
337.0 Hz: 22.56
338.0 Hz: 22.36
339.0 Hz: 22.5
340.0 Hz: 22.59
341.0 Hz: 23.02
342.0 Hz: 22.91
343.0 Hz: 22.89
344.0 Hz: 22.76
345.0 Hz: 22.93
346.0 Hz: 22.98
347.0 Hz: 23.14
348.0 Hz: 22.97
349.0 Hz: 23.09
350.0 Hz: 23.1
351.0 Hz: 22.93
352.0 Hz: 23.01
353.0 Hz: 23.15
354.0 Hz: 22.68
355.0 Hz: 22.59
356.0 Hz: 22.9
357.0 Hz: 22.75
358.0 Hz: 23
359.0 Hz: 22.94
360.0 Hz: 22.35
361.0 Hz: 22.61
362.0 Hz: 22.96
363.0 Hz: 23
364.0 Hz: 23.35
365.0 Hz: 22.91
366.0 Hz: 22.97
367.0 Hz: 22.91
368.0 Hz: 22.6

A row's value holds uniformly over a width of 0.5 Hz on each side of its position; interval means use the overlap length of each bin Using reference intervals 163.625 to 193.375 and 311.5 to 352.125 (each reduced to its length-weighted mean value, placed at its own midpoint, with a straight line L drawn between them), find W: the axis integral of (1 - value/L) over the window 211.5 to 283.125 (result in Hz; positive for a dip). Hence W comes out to 4.04 Hz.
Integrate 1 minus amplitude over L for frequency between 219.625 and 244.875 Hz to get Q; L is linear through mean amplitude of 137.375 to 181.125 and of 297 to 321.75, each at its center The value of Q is 6.0 Hz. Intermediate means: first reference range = 21.7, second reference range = 23.2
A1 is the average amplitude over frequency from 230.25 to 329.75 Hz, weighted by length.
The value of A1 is 22.5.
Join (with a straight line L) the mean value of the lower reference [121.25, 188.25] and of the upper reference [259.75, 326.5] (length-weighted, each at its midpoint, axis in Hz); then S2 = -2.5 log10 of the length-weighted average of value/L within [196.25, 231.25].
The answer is 0.34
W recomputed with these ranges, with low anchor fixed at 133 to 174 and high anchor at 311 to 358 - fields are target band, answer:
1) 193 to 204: 3.74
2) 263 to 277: -0.87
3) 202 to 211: 3.71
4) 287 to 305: -3.13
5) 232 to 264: 4.40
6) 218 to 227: 0.59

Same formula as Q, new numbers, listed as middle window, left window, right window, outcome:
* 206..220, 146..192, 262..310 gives 3.3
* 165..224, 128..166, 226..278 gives 6.5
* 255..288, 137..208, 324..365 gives -4.4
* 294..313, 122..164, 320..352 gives -1.7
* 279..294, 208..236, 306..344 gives -5.0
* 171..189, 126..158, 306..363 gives 0.5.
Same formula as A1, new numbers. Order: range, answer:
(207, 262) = 18.7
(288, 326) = 24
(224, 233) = 17.5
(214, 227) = 20.4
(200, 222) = 16.2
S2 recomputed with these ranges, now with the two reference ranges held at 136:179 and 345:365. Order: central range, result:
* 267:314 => -0.12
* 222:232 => 0.19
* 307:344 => 0.02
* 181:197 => 0.09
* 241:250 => 0.11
